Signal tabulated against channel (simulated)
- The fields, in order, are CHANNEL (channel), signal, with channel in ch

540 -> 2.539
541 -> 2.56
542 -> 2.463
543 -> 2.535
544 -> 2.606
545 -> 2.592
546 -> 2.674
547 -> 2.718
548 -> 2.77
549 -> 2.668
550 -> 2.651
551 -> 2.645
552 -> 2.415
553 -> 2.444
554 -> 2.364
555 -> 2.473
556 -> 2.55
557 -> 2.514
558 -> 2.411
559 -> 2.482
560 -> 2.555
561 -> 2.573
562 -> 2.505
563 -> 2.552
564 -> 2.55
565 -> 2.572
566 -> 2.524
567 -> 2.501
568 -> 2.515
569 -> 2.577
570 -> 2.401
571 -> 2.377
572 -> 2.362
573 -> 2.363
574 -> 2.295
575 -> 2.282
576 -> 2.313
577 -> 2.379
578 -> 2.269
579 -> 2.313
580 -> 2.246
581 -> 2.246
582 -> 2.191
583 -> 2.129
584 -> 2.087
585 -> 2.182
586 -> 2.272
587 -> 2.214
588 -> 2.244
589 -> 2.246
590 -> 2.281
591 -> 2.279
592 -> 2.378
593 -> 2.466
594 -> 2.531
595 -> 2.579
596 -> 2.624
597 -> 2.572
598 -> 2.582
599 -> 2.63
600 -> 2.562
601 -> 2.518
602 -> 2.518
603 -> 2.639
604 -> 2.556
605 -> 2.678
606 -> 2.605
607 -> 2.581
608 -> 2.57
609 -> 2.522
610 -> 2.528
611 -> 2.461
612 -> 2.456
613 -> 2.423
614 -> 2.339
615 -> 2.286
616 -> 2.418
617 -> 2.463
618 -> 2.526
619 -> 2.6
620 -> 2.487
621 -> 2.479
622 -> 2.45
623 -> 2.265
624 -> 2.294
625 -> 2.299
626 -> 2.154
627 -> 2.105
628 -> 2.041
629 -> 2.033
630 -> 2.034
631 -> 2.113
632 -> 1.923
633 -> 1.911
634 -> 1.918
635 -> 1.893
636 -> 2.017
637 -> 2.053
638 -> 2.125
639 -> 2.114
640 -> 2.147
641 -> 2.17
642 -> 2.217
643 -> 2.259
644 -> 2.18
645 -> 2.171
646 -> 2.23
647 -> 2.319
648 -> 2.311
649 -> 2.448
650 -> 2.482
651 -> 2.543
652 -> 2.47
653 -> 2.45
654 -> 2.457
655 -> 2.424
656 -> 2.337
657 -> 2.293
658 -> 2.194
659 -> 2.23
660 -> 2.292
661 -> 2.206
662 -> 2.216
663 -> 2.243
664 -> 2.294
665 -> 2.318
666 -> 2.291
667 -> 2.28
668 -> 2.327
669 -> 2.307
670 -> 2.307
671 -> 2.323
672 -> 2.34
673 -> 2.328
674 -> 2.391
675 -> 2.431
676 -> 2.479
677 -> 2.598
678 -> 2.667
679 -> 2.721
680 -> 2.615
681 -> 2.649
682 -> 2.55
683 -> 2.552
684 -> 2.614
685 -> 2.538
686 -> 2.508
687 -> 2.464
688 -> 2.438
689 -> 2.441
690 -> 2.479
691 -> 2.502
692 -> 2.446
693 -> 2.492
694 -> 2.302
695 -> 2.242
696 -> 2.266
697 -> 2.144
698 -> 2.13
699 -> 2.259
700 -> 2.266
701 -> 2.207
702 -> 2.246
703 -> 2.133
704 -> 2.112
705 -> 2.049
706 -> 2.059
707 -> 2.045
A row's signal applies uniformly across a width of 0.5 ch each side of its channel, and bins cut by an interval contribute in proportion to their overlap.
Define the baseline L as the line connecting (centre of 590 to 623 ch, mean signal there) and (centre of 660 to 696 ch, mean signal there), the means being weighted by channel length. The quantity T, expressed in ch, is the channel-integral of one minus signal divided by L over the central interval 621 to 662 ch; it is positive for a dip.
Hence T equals 4.1 ch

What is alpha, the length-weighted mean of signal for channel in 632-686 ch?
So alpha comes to 2.32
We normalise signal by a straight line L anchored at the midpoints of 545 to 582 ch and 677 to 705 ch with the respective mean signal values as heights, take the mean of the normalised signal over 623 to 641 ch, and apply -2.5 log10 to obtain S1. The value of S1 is 0.17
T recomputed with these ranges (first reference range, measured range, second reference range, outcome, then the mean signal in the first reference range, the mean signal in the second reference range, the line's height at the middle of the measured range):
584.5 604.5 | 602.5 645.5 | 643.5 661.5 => 1.79 ch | 2.44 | 2.34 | 2.39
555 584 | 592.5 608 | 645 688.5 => -1.09 ch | 2.41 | 2.4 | 2.41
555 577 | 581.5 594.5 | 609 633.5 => 0.70 ch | 2.46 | 2.3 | 2.4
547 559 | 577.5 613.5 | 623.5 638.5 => -2.32 ch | 2.54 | 2.06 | 2.28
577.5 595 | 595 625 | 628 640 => -4.92 ch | 2.28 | 2.02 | 2.15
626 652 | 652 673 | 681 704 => -0.55 ch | 2.16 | 2.37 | 2.25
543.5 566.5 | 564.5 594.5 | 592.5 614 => 2.56 ch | 2.56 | 2.55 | 2.55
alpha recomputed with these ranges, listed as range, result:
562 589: 2.35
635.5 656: 2.28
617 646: 2.18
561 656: 2.35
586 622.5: 2.48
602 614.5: 2.53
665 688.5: 2.46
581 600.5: 2.37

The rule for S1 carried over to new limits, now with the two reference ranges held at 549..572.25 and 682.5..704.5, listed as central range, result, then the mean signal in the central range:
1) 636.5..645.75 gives 0.120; 2.16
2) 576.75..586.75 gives 0.117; 2.23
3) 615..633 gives 0.078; 2.27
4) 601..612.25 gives -0.045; 2.56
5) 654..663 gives 0.052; 2.28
